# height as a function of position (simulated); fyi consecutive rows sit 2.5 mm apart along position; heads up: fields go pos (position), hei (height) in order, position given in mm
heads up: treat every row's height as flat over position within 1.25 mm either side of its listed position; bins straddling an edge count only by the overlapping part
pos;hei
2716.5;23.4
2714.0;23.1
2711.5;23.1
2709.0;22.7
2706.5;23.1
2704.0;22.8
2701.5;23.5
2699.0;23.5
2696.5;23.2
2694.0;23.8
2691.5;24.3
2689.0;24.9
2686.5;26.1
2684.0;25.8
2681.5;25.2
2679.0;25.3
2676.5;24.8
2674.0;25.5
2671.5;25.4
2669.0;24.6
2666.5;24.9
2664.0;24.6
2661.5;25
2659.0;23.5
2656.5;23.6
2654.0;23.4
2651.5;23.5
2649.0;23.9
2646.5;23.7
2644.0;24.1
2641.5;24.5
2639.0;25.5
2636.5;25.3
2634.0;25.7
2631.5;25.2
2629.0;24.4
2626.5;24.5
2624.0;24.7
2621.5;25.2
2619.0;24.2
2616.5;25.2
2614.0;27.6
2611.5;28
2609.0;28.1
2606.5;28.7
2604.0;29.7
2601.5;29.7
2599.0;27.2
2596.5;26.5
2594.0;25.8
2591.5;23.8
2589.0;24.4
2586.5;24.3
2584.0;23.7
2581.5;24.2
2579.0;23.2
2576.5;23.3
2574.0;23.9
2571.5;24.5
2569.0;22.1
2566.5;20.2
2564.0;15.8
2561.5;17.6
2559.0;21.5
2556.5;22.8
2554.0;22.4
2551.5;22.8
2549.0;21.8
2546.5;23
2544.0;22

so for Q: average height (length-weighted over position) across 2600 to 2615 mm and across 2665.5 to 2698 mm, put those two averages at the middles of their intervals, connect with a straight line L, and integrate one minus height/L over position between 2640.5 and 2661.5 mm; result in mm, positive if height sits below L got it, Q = 2.1 mm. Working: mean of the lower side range 28.6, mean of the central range 23.8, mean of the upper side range 24.9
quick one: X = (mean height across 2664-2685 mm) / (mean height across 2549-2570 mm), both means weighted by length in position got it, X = 1.2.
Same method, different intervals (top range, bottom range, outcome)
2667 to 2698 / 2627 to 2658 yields 1.02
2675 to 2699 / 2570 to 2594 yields 1.03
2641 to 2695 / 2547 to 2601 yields 1.07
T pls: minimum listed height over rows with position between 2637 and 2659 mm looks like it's 23.4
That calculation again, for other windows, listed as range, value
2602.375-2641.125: 24.2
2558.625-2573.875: 15.8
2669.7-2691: 24.8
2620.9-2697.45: 23.2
